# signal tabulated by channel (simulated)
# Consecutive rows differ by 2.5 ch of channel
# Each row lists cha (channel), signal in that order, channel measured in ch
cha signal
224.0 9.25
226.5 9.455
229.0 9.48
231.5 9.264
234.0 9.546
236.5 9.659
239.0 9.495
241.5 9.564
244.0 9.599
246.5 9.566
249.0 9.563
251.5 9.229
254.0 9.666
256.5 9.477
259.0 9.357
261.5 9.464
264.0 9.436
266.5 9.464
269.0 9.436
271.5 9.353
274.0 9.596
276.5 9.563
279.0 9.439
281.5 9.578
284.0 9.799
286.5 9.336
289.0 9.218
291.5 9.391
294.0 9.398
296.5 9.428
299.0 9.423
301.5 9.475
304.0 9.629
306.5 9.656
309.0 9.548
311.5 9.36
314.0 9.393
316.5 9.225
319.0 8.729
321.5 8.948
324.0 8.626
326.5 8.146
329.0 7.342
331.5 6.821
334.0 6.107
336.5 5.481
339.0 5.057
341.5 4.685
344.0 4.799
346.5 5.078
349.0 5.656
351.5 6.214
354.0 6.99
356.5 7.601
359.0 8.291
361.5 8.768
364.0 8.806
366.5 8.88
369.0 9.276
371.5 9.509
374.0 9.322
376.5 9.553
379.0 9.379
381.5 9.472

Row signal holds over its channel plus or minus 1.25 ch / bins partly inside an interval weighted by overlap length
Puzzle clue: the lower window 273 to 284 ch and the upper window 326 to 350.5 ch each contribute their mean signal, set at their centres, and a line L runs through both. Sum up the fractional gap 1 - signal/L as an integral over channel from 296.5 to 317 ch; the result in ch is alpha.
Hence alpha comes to -4.40 ch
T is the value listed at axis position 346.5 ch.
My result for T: 5.078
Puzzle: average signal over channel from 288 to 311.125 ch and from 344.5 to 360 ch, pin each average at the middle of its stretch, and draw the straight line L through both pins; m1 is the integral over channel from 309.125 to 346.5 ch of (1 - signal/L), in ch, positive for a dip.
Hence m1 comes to 3.1 ch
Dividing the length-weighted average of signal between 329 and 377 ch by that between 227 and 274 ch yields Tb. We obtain 0.76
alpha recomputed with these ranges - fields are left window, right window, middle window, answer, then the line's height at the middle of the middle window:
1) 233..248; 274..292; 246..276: 0.2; 9.53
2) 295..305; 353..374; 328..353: 9.0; 8.91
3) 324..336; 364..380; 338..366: 5.8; 8.27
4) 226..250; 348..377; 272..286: -0.7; 9.09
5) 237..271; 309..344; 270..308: -4.3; 8.53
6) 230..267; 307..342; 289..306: -2.2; 8.39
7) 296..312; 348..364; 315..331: 0.6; 8.74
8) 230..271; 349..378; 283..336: 0.3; 8.9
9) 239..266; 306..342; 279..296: -1.5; 8.68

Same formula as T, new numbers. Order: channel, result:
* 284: 9.799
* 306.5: 9.656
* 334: 6.107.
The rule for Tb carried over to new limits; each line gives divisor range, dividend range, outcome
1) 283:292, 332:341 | 0.59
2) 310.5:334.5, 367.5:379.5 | 1.13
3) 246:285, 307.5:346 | 0.78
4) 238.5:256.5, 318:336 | 0.81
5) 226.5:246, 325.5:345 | 0.64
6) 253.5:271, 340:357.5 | 0.62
